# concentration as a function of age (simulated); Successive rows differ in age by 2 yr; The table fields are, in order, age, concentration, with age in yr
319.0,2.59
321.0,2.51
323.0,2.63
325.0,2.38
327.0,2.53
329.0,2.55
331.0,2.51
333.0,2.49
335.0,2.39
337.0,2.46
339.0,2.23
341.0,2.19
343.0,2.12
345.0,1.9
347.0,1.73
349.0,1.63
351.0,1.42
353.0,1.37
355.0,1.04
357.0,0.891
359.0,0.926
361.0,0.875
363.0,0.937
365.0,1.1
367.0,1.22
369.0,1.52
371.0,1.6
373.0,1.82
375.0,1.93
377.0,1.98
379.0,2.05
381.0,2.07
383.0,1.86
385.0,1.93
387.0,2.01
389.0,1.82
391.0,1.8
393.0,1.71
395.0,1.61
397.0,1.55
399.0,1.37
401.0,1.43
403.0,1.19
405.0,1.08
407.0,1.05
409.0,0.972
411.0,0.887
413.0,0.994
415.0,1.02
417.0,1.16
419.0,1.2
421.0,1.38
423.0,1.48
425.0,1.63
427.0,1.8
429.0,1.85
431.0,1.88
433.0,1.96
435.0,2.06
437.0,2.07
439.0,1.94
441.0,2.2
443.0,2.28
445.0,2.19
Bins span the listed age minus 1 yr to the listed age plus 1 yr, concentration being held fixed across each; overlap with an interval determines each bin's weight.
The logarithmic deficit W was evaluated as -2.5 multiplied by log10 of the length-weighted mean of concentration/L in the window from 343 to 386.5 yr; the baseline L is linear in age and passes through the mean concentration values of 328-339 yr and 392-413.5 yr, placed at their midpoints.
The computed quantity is 0.21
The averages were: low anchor 2.46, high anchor 1.26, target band 1.53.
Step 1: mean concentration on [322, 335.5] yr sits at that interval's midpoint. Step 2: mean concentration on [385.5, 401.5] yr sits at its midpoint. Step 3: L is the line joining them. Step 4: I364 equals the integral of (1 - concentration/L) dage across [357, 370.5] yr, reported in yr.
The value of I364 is 6.2 yr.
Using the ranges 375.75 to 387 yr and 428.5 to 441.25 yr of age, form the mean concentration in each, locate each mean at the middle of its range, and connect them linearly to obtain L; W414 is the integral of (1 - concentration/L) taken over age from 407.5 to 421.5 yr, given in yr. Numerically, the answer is 6.4 yr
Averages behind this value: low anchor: 1.98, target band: 1.08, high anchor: 1.99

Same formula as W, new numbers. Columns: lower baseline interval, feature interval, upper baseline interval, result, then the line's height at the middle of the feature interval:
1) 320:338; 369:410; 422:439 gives 0.279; 2.11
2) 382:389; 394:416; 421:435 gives 0.473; 1.85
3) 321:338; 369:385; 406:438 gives 0.045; 1.96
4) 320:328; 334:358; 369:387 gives 0.267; 2.26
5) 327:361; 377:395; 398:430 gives -0.244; 1.51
